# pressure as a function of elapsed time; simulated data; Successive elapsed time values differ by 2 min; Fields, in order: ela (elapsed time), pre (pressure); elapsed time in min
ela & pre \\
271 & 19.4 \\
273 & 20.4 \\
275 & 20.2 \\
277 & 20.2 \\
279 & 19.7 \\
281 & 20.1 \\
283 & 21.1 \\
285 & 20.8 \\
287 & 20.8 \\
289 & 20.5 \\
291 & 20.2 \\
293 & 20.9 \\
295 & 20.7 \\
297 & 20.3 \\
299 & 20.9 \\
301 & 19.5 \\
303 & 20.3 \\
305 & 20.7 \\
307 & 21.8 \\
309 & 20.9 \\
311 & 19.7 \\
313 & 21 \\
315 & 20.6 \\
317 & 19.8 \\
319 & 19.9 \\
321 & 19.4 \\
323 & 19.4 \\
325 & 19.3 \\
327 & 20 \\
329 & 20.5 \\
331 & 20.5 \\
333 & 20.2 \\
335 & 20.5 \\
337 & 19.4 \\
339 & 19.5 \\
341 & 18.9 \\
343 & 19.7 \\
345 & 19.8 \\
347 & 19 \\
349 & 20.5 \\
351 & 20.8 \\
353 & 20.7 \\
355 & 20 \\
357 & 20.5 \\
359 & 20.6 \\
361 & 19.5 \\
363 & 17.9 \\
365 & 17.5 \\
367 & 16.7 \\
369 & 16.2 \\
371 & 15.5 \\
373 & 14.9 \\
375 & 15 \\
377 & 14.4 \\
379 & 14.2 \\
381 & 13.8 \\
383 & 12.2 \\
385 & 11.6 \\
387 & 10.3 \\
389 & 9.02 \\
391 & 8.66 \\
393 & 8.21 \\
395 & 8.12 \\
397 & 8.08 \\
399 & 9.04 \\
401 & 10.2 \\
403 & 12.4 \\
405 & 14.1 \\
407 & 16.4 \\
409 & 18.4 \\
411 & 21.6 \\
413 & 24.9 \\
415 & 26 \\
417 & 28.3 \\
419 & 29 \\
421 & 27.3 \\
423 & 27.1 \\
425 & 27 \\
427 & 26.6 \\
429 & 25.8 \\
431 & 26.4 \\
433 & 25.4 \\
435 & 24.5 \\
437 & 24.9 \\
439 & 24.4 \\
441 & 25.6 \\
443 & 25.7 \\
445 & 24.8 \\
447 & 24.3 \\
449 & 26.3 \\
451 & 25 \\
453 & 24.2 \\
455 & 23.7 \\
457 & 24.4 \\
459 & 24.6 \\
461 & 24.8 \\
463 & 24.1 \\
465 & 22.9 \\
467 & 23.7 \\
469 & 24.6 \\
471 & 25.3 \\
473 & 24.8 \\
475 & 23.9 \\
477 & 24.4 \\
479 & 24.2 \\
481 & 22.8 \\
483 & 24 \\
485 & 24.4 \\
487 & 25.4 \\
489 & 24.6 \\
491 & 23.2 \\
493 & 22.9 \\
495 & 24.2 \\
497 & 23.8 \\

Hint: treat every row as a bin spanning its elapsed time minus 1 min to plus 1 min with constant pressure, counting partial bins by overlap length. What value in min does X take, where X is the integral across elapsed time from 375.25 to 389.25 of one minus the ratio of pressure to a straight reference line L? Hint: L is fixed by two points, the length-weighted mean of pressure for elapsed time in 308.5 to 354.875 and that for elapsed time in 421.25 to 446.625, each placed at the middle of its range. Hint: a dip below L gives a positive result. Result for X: 6.3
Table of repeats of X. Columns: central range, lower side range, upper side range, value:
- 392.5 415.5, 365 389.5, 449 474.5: 3.7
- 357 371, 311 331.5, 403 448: 2.4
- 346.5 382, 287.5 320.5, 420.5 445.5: 8.2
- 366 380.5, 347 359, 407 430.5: 4.4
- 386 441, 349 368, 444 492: 6.6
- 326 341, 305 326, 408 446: 0.7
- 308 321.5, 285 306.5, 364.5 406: -1.0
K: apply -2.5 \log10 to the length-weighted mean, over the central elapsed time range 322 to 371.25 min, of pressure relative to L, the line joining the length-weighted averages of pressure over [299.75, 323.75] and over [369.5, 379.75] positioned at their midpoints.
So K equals -0.13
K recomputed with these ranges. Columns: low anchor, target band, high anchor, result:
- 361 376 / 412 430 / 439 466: -0.24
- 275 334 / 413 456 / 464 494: -0.12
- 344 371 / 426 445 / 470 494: -0.15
